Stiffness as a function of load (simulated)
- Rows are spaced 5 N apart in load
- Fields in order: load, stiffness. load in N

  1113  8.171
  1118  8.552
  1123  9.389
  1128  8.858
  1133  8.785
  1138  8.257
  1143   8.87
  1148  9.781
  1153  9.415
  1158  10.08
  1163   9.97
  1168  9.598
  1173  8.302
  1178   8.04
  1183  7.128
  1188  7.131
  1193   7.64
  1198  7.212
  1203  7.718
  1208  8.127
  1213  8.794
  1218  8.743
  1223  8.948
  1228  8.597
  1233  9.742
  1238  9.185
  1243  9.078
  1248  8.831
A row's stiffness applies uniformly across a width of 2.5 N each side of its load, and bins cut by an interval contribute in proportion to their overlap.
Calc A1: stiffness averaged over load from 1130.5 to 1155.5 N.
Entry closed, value 9.02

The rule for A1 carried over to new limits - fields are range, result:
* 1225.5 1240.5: 9.17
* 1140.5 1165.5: 9.62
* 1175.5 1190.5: 7.43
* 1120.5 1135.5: 9.01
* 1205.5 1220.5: 8.55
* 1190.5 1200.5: 7.43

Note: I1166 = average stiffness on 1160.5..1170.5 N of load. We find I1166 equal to 9.78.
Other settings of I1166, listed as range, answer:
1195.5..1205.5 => 7.47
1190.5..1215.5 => 7.9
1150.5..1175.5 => 9.47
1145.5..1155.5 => 9.6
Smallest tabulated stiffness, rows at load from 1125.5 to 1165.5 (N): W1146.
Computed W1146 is 8.257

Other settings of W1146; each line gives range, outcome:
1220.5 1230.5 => 8.597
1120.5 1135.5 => 8.785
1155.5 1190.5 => 7.128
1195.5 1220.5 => 7.212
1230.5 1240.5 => 9.185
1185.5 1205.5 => 7.131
